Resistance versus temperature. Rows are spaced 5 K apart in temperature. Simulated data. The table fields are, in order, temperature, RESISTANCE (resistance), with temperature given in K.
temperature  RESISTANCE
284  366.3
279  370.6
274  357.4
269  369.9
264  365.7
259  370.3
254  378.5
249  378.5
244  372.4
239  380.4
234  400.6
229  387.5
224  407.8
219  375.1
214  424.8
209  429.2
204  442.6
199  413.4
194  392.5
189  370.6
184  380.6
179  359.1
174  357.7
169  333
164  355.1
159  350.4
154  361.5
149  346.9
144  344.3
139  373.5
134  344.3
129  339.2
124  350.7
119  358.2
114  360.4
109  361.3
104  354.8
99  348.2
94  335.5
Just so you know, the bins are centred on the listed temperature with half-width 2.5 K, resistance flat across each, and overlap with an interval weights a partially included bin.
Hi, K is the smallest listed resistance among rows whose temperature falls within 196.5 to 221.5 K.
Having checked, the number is 375.1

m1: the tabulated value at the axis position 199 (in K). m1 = 413.4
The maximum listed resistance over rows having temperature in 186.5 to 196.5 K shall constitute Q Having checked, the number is 392.5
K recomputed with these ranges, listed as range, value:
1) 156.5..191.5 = 333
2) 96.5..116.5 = 348.2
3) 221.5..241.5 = 380.4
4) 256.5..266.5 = 365.7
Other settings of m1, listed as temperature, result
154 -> 361.5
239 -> 380.4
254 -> 378.5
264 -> 365.7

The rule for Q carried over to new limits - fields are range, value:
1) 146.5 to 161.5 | 361.5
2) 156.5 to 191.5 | 380.6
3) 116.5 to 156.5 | 373.5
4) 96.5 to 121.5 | 361.3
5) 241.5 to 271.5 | 378.5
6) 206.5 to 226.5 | 429.2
